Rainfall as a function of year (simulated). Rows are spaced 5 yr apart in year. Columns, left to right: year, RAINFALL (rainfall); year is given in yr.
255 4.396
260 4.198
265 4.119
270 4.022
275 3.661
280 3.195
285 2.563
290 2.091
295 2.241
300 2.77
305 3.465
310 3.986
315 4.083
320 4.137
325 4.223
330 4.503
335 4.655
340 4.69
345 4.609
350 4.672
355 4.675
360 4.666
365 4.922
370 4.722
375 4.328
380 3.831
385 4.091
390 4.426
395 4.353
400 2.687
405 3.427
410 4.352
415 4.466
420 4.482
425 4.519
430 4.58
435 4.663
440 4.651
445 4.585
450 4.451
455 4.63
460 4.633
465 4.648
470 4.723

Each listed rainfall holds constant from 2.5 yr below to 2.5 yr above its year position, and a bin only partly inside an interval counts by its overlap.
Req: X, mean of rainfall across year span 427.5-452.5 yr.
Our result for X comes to 4.59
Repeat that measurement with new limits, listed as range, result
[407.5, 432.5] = 4.48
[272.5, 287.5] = 3.14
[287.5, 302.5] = 2.37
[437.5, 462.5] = 4.59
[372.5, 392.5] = 4.17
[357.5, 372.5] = 4.77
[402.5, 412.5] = 3.89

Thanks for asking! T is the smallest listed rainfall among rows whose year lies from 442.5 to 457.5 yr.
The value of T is 4.451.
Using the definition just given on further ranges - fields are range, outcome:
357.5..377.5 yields 4.328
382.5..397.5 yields 4.091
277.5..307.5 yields 2.091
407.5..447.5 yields 4.352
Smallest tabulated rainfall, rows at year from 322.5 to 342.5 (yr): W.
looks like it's 4.223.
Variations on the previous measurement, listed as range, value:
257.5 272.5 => 4.022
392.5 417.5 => 2.687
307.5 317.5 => 3.986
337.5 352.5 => 4.609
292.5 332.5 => 2.241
